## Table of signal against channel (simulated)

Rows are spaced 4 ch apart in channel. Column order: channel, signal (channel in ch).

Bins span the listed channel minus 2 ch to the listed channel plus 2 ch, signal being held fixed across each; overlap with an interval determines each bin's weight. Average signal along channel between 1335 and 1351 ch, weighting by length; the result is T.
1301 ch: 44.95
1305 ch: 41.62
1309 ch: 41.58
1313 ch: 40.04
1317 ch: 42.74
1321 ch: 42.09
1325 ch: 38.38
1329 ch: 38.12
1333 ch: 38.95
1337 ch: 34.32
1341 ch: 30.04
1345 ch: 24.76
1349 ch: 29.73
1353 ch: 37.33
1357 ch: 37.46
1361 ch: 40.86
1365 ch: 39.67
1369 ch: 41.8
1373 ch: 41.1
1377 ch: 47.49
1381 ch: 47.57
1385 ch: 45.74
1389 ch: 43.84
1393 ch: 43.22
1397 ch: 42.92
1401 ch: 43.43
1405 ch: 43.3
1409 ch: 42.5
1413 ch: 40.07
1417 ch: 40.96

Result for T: 29.7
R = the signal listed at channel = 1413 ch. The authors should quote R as 40.07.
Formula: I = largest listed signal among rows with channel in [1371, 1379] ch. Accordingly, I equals 47.49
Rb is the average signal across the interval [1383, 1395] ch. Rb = 44.3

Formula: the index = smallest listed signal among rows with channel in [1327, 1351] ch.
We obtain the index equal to 24.76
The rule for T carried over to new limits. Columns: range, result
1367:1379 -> 43.5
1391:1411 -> 43.1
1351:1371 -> 39.4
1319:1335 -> 39.4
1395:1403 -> 43.2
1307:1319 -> 41.5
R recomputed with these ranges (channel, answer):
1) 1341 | 30.04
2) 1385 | 45.74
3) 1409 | 42.5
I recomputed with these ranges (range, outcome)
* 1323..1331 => 38.38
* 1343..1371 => 41.8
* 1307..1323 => 42.74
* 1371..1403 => 47.57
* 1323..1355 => 38.95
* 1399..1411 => 43.43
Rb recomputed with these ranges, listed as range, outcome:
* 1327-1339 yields 37.1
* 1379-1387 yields 46.7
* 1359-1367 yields 40.3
